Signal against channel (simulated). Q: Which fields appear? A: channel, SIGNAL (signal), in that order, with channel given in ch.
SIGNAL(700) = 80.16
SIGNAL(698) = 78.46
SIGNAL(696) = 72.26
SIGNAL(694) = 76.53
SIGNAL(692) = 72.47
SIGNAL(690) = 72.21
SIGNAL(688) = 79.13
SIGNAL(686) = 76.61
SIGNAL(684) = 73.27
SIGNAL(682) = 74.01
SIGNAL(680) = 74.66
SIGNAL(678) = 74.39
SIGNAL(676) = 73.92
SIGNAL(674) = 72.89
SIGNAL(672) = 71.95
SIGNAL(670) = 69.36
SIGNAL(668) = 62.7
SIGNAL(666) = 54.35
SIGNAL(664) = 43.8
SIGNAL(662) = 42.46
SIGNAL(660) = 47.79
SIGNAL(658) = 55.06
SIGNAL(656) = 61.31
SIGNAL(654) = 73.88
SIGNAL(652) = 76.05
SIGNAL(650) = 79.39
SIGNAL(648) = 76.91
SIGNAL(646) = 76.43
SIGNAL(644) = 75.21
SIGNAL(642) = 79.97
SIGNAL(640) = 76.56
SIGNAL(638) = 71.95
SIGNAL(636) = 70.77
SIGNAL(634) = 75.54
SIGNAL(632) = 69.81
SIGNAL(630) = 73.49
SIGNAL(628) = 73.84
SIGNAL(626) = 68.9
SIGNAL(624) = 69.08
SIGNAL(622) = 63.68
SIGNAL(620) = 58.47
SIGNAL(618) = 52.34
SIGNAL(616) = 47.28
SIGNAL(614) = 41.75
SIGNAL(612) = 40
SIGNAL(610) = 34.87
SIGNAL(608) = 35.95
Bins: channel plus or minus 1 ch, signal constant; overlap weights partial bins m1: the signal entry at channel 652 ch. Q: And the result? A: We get 76.05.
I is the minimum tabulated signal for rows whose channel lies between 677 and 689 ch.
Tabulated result 73.27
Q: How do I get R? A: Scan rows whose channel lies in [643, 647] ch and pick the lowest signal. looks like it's 75.21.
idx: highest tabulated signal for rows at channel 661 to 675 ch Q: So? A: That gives 72.89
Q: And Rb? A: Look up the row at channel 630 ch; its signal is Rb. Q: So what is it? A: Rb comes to 73.49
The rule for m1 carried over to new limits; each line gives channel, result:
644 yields 75.21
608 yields 35.95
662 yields 42.46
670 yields 69.36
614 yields 41.75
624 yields 69.08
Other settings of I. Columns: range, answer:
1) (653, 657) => 61.31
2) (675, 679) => 73.92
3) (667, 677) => 62.7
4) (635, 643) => 70.77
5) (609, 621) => 34.87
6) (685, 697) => 72.21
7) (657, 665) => 42.46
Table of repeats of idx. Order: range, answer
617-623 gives 63.68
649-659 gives 79.39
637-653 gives 79.97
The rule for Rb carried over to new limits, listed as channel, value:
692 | 72.47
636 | 70.77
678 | 74.39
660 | 47.79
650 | 79.39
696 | 72.26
